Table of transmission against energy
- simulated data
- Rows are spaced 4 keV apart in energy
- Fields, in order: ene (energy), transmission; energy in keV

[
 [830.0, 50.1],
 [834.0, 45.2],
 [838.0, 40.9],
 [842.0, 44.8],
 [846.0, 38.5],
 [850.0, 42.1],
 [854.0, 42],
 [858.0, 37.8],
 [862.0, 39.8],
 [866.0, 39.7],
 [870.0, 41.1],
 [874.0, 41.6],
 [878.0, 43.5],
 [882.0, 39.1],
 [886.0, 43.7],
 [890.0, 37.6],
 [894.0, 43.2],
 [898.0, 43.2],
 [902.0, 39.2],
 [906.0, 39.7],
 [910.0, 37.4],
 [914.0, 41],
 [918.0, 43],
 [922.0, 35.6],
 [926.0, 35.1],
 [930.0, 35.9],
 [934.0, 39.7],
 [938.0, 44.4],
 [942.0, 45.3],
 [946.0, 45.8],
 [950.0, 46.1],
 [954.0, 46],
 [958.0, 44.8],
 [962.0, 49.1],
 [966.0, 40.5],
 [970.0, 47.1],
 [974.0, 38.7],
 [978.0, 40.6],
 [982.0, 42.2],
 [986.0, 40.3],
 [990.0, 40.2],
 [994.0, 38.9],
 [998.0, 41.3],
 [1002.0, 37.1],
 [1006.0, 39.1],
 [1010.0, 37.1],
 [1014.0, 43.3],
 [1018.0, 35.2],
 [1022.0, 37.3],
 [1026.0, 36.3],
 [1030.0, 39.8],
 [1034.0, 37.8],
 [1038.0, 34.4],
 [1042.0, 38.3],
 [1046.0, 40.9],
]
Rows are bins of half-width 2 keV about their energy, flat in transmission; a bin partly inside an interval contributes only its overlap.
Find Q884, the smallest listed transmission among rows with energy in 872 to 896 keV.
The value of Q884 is 37.6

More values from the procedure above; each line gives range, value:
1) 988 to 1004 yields 37.1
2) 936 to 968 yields 40.5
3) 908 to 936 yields 35.1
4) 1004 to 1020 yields 35.2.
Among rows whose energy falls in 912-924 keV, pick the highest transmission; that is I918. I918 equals 43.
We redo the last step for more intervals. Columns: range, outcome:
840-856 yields 44.8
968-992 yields 47.1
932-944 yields 45.3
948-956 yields 46.1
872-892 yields 43.7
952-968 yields 49.1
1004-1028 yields 43.3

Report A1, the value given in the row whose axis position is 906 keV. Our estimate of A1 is 39.7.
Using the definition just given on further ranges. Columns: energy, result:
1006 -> 39.1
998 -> 41.3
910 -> 37.4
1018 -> 35.2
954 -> 46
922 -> 35.6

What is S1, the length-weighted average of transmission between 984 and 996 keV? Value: 39.8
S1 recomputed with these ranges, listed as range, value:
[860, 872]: 40.2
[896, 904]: 41.2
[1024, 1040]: 37.1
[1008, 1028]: 37.8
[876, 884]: 41.3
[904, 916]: 39.4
